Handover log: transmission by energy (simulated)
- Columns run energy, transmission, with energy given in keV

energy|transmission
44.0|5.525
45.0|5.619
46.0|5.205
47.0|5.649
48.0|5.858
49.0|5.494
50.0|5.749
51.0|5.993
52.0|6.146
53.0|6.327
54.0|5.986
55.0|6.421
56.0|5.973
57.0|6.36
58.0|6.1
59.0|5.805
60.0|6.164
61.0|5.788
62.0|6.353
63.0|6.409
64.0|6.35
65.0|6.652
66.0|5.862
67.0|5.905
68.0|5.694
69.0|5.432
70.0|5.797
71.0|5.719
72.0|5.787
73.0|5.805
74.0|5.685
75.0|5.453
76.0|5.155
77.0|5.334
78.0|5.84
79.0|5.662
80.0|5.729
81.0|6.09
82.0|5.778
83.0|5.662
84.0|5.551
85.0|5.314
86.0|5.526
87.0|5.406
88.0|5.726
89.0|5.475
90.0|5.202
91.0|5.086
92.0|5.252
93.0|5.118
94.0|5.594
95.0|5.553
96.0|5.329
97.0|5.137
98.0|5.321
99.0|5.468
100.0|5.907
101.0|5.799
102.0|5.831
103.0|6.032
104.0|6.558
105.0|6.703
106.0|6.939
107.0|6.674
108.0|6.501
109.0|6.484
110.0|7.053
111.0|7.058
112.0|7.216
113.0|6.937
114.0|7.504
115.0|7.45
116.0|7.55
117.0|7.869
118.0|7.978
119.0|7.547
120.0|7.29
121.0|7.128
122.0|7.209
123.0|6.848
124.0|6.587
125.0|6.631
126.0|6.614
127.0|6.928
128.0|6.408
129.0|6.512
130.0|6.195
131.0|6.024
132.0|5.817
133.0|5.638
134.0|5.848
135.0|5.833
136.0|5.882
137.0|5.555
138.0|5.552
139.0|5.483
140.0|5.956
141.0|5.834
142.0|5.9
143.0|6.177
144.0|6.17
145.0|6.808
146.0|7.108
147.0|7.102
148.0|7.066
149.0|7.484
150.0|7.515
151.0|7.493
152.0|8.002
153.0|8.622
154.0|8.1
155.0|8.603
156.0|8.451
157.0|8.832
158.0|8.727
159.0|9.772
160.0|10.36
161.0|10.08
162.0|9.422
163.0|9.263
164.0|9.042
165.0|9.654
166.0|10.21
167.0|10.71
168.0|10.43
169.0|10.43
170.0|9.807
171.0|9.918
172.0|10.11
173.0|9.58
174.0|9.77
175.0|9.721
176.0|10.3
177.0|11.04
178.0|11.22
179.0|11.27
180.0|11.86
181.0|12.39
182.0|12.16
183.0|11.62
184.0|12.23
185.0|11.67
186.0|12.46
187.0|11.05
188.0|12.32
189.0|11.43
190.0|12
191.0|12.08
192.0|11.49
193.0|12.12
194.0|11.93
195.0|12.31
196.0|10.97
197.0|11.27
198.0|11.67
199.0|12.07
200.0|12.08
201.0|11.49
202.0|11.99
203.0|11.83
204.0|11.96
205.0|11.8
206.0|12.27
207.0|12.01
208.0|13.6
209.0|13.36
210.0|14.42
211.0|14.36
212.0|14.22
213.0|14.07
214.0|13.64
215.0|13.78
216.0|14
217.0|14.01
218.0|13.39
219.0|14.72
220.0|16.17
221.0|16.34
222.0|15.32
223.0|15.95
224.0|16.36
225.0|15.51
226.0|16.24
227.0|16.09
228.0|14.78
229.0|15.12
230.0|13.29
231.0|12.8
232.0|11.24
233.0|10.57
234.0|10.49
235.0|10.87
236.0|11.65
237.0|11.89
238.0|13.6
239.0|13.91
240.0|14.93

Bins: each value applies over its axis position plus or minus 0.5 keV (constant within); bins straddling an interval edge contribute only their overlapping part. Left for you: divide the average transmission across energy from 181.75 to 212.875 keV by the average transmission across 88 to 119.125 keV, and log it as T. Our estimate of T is 1.9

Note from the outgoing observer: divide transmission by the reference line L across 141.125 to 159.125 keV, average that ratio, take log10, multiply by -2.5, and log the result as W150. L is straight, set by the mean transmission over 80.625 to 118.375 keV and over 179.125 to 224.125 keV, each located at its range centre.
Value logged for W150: 0.245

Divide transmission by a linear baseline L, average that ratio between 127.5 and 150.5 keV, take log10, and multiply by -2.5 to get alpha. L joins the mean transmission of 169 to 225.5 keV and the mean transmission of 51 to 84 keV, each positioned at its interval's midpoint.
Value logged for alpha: 0.46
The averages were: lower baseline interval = 5.91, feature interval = 6.26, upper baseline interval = 12.5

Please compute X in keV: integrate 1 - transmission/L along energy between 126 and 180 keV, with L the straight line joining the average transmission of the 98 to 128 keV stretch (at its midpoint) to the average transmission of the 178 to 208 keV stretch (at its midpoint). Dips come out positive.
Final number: 7.5 keV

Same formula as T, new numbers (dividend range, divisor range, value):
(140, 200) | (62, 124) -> 1.61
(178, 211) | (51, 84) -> 2.04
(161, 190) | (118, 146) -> 1.69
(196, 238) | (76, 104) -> 2.40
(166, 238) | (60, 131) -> 2.02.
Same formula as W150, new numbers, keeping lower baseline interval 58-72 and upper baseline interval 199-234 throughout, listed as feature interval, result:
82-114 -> 0.28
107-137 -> 0.29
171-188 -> 0.07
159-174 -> 0.13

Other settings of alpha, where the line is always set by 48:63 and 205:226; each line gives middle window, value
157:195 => 0.144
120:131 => 0.399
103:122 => 0.258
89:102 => 0.441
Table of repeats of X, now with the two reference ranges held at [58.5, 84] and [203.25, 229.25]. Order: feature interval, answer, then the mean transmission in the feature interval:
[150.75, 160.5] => 1.9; 8.73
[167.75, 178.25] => 1.4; 10.2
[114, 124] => 1.4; 7.39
